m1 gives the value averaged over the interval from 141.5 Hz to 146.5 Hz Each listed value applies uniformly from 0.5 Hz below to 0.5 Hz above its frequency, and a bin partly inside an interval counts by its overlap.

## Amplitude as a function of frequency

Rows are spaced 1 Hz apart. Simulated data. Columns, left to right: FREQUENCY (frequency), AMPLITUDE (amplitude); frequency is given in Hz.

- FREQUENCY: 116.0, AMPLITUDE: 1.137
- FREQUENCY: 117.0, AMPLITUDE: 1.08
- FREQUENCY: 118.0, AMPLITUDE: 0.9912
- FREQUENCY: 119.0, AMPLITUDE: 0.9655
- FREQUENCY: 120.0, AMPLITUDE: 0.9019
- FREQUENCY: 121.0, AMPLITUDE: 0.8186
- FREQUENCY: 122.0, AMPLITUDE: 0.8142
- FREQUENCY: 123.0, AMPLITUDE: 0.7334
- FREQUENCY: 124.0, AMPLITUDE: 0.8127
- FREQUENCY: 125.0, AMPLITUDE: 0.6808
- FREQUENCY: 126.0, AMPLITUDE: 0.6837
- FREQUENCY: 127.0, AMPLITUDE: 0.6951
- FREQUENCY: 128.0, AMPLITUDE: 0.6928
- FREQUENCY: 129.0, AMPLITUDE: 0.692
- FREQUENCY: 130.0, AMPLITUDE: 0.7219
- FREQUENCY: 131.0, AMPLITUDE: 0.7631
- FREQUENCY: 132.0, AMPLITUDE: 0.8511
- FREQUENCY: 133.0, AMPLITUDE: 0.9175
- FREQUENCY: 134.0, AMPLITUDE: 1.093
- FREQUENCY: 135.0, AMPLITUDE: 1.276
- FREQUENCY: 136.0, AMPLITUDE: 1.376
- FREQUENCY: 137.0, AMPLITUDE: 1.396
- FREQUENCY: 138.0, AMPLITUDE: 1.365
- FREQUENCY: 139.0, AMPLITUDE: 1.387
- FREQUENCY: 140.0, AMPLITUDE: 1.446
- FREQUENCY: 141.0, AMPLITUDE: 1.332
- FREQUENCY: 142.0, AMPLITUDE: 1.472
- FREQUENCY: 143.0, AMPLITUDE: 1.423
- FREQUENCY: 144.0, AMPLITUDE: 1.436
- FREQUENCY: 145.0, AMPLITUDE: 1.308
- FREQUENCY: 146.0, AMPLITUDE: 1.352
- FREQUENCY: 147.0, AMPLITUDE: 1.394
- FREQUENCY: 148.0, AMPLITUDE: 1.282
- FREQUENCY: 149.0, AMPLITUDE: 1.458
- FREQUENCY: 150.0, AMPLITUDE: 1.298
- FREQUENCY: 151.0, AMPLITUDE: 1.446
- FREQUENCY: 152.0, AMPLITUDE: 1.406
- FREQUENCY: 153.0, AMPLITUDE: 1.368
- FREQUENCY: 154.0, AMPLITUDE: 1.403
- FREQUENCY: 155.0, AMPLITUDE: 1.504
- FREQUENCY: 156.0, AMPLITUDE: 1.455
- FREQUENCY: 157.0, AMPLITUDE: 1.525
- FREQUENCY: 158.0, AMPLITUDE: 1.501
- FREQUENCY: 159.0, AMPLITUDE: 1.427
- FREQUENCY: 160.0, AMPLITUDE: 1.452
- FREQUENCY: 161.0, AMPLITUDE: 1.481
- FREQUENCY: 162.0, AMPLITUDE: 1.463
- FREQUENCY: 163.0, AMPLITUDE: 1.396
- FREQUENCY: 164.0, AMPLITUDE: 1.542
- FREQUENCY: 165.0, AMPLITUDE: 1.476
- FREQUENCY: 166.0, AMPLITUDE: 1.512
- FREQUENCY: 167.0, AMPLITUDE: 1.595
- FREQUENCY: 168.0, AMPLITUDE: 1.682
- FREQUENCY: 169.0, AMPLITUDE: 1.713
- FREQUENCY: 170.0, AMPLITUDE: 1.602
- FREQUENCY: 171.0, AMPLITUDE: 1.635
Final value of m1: 1.4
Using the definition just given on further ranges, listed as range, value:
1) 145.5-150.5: 1.36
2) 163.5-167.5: 1.53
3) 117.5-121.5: 0.919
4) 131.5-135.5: 1.03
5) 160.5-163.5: 1.45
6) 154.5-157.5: 1.49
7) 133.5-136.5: 1.25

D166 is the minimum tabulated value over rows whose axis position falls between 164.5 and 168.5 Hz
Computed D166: 1.476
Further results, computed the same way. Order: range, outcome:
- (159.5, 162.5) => 1.452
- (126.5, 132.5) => 0.692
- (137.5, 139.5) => 1.365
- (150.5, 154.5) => 1.368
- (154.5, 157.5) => 1.455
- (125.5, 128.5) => 0.6837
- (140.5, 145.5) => 1.308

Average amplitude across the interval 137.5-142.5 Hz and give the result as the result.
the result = 1.4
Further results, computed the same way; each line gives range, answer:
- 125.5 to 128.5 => 0.691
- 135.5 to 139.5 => 1.38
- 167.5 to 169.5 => 1.7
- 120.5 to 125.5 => 0.772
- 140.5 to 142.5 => 1.4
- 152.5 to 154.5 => 1.39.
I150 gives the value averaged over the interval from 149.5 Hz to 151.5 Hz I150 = 1.37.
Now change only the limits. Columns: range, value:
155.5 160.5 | 1.47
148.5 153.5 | 1.4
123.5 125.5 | 0.747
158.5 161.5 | 1.45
